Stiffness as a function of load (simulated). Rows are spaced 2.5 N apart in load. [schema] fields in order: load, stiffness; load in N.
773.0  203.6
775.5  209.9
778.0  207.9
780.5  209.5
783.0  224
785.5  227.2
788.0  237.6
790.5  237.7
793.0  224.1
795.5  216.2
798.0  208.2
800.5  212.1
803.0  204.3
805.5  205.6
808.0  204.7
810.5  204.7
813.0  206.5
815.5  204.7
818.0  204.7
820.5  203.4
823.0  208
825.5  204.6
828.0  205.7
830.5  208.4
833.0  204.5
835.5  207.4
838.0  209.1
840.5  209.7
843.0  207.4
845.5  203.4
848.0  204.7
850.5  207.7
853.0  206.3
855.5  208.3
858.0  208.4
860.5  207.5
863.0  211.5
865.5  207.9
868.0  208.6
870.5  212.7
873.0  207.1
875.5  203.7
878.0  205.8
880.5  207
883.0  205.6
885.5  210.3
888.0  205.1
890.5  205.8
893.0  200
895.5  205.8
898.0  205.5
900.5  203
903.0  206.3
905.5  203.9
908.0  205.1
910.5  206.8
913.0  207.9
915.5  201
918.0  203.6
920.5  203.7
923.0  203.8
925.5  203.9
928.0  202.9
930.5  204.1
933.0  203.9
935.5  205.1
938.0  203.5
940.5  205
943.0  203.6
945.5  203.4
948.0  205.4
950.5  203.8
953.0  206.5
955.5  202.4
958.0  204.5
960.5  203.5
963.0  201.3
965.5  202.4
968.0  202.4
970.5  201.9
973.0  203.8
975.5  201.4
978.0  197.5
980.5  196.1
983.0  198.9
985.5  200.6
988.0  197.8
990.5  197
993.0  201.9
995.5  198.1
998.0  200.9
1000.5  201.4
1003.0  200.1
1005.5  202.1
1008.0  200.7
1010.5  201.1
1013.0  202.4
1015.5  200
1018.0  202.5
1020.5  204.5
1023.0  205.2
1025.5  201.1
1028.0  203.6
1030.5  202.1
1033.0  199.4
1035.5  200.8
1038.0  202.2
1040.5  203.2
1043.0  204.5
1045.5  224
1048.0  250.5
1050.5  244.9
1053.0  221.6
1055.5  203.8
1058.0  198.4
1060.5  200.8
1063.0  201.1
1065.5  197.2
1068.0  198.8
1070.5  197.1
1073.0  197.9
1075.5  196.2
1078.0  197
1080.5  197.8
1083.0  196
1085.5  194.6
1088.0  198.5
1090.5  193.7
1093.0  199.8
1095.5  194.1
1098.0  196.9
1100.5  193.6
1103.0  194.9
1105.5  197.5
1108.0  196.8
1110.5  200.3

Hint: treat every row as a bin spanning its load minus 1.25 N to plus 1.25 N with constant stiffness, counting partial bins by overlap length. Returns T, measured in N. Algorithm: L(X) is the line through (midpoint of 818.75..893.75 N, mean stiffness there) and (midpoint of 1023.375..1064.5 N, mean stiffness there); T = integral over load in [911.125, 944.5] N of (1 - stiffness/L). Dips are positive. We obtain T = 0.6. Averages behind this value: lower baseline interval 207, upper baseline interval 210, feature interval 204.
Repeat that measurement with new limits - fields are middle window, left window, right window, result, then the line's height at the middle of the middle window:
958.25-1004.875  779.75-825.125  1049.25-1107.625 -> 1.0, 205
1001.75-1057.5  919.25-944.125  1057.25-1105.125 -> -2.4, 199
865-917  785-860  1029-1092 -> 0.6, 209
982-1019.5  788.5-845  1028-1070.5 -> 1.6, 209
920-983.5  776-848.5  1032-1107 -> 1.2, 207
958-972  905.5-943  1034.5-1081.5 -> 0.2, 205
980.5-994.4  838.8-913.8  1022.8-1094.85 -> 0.4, 205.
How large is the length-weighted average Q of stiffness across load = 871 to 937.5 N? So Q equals 205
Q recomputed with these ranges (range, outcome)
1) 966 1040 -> 201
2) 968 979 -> 201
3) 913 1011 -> 202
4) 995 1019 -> 201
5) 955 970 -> 203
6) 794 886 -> 207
